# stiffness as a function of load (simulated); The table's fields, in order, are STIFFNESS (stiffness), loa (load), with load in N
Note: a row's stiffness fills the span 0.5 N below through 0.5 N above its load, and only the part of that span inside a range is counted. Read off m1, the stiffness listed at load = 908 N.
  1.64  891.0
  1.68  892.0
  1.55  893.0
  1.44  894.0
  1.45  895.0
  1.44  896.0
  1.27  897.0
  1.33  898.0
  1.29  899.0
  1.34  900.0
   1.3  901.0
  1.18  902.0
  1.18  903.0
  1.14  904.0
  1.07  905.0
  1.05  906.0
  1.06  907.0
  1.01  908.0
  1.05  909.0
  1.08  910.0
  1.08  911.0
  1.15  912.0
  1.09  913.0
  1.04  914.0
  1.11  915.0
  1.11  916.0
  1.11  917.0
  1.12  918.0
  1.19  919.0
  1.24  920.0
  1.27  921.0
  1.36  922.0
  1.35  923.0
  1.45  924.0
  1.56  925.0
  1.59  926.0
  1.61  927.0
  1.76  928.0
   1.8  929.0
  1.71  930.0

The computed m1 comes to 1.01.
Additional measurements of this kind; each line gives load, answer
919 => 1.19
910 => 1.08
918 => 1.12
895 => 1.45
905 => 1.07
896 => 1.44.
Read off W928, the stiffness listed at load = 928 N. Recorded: 1.76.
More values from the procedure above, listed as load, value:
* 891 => 1.64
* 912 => 1.15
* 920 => 1.24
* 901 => 1.3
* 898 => 1.33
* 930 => 1.71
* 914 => 1.04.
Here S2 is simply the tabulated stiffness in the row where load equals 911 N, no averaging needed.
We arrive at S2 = 1.08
